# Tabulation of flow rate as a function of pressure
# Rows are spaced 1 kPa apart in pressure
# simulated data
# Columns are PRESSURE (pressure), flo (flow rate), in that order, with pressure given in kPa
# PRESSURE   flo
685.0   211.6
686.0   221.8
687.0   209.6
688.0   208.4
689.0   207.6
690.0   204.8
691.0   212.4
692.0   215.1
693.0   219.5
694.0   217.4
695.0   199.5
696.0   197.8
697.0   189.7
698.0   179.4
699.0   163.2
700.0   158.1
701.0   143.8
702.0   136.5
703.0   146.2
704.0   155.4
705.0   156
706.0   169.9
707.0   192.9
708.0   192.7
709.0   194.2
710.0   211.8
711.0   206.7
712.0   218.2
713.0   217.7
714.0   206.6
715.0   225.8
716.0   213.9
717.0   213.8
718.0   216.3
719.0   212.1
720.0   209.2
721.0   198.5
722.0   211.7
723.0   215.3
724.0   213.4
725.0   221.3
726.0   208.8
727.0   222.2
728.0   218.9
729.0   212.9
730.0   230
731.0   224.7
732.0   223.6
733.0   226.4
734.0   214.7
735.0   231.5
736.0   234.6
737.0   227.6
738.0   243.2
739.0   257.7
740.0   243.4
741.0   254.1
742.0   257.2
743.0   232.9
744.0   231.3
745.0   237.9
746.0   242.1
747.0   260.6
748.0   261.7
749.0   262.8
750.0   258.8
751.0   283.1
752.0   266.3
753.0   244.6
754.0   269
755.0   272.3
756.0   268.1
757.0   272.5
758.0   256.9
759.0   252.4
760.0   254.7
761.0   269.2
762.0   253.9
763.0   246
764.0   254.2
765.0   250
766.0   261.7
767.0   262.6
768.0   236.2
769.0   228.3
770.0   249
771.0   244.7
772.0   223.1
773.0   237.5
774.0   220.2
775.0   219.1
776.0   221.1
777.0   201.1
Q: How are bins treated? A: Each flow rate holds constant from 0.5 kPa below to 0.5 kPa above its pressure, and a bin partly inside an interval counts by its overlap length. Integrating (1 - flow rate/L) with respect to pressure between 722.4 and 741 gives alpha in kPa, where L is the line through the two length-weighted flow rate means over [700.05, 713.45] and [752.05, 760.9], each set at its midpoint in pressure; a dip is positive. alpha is -0.5 kPa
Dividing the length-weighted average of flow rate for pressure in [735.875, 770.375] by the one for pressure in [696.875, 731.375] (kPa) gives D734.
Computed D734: 1.3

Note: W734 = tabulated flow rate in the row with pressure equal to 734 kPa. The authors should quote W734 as 214.7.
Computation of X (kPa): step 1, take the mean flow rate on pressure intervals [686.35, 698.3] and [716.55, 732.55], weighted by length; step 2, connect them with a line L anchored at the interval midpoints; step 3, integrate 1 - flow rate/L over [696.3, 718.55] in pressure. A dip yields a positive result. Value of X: 2.5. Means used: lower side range 206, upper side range 216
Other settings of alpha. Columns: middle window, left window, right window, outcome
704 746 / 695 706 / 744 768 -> -2.5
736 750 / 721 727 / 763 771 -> -1.1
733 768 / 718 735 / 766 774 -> -3.4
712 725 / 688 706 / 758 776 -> -0.8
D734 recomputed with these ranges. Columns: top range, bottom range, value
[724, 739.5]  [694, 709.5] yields 1.31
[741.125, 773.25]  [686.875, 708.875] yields 1.37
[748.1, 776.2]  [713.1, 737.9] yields 1.15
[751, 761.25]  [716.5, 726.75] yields 1.24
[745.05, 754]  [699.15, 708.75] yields 1.60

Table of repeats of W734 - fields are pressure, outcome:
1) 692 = 215.1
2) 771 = 244.7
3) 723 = 215.3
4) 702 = 136.5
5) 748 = 261.7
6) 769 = 228.3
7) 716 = 213.9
